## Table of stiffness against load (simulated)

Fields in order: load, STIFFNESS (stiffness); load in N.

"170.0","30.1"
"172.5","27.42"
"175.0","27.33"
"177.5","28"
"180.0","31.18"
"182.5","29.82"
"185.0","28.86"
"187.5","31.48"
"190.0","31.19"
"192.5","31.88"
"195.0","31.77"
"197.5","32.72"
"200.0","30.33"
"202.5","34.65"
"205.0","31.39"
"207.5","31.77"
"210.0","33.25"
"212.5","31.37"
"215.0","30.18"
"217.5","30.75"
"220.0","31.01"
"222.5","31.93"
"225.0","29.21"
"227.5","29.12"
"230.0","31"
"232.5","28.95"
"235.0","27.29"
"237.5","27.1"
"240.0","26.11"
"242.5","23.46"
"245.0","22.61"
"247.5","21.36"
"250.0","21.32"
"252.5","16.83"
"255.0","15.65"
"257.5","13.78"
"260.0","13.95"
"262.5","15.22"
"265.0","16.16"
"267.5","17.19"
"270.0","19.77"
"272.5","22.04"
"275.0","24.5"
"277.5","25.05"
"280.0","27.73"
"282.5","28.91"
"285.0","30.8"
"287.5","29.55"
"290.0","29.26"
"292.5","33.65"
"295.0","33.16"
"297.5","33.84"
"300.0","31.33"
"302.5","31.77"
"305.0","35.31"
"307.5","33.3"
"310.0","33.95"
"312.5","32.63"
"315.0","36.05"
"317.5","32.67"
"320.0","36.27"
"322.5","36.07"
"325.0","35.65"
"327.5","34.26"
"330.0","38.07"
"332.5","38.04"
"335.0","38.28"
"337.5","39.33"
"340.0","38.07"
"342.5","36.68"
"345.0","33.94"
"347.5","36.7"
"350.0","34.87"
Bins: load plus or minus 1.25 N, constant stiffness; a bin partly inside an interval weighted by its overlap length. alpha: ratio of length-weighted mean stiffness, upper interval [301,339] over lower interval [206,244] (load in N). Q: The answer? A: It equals 1.20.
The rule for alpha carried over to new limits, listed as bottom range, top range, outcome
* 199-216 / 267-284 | 0.75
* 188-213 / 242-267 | 0.56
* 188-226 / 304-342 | 1.14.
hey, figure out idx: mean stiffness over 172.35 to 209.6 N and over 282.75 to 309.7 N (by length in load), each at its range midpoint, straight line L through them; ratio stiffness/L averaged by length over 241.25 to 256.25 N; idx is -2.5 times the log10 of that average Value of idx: 0.48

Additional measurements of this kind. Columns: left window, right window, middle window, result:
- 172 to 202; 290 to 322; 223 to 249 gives 0.18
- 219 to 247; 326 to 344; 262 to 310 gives 0.19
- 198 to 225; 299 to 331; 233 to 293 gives 0.40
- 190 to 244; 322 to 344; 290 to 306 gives 0.07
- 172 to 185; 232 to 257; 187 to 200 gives -0.16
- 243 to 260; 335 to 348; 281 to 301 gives -0.17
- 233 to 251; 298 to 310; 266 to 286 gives 0.20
